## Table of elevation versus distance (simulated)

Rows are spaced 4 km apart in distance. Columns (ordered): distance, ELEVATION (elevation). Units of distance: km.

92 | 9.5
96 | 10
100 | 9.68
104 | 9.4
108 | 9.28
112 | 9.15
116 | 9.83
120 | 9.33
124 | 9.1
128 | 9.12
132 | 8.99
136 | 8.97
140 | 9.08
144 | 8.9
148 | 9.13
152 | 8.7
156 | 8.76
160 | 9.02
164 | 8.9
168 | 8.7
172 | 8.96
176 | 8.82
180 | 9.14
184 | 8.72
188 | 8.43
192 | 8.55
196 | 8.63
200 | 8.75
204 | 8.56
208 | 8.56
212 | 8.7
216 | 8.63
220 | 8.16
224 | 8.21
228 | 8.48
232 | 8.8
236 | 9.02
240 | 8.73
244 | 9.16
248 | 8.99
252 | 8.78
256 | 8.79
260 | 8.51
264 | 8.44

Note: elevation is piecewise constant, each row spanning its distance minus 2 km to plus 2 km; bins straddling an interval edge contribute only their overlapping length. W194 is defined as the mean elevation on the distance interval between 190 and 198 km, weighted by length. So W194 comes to 8.59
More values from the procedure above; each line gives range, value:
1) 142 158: 8.87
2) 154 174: 8.87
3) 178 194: 8.71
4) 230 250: 8.94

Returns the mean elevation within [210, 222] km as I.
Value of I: 8.5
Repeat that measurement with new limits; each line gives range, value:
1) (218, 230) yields 8.28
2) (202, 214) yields 8.61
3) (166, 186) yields 8.87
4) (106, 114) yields 9.21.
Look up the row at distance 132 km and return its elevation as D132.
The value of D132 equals 8.99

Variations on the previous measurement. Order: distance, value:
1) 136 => 8.97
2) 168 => 8.7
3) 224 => 8.21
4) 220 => 8.16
